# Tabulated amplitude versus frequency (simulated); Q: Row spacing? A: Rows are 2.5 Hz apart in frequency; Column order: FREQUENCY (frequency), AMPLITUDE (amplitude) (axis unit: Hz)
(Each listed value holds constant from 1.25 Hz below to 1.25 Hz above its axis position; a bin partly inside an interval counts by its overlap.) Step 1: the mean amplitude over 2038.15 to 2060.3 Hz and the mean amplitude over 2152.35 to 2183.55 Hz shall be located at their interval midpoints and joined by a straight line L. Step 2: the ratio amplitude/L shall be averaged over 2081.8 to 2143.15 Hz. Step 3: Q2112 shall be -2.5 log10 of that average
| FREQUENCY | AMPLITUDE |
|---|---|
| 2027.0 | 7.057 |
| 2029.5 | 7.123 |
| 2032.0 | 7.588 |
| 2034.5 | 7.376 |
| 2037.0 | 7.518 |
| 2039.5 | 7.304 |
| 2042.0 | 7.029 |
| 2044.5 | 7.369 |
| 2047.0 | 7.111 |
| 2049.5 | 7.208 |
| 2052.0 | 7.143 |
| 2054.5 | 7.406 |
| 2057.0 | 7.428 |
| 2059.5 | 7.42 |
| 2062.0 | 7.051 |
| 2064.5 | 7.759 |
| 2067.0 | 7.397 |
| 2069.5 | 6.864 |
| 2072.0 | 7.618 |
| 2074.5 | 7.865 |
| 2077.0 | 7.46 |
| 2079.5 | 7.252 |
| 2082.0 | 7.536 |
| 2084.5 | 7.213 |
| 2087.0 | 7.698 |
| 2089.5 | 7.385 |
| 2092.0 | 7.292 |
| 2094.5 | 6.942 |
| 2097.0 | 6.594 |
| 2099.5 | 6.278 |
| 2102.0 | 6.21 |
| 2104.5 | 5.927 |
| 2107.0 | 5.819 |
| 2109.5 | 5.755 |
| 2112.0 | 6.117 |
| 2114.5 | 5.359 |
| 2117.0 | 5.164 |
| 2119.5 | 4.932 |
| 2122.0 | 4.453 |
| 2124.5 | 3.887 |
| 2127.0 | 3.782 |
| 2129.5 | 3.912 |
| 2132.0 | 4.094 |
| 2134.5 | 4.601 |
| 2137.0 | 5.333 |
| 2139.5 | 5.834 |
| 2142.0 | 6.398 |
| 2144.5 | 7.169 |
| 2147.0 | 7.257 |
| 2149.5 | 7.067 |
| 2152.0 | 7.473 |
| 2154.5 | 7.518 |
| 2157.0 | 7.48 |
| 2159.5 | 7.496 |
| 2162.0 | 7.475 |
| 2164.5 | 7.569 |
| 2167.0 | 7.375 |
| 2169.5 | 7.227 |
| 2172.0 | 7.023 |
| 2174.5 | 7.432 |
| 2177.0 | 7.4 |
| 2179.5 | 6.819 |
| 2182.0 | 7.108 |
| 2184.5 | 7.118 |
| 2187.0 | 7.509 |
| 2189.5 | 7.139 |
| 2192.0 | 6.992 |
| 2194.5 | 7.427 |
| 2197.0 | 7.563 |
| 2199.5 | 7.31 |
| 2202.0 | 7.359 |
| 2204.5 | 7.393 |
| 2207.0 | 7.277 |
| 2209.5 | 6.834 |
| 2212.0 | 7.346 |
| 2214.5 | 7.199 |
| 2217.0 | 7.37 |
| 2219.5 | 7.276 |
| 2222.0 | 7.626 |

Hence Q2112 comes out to 0.26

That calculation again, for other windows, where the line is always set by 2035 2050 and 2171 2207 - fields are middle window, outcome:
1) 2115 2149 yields 0.37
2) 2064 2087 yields -0.03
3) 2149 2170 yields -0.02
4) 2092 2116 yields 0.18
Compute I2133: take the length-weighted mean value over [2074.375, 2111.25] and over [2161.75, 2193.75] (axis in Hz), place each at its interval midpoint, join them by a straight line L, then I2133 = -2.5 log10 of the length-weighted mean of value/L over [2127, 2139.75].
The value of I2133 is 0.467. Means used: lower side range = 6.84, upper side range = 7.24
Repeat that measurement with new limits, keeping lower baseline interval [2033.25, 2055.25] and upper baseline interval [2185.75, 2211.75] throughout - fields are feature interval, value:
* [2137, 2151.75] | 0.09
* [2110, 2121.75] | 0.34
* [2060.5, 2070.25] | 0.00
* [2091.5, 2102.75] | 0.10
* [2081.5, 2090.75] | -0.03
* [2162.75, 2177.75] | -0.01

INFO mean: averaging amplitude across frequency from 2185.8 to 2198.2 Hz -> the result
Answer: 7.32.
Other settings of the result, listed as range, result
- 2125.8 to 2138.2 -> 4.34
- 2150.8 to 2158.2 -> 7.49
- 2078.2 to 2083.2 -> 7.39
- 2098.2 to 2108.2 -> 6.06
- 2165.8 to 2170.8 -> 7.3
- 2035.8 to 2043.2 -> 7.28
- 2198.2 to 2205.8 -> 7.35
